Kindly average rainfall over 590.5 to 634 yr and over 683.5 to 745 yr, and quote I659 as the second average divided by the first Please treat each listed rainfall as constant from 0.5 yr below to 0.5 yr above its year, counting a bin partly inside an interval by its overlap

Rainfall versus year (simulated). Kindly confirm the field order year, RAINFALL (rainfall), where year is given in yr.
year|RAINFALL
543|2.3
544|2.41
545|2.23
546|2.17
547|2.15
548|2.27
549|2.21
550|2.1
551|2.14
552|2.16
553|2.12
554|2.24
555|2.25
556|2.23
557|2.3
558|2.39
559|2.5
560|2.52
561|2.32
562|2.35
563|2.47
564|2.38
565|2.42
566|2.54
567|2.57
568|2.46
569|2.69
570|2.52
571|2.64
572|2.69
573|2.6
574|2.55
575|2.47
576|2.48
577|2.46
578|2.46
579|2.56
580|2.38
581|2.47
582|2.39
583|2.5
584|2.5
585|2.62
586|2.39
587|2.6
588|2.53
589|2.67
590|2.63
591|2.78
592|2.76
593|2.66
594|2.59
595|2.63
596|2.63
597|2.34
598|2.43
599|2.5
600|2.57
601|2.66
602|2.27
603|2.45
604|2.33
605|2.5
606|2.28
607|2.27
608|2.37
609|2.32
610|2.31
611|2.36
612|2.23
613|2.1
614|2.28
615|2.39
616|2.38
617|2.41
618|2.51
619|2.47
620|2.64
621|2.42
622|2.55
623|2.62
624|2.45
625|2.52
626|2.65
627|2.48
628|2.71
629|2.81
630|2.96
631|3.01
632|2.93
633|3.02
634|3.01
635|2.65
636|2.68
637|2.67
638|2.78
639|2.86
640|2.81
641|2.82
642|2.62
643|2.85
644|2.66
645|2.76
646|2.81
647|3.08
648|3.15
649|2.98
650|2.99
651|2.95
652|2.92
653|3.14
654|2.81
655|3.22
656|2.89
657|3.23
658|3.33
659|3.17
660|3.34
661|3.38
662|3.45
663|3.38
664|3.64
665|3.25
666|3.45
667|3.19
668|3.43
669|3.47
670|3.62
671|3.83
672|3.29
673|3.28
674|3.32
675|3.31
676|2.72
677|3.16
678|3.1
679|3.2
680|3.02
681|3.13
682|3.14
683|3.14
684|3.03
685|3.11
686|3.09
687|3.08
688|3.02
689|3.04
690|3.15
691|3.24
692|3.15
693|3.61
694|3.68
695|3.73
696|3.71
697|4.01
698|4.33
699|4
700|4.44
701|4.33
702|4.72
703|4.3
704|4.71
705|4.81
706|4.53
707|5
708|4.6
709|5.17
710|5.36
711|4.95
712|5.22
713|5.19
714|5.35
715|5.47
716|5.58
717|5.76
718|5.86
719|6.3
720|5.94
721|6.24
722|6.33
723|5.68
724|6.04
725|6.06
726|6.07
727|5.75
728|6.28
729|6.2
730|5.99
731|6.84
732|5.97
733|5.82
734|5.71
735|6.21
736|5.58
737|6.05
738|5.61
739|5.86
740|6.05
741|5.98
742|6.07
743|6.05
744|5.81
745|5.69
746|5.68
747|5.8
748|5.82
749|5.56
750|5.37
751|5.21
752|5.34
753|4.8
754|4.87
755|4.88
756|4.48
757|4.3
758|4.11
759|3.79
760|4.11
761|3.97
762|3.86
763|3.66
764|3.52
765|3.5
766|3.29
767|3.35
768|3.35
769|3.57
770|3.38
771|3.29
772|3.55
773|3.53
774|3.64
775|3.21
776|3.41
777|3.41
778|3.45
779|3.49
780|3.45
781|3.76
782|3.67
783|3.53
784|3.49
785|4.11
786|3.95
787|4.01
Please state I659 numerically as 1.99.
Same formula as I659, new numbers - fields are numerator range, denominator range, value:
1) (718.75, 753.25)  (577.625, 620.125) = 2.39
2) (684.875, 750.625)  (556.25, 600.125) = 2.04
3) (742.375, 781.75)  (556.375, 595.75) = 1.68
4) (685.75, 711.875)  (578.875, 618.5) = 1.66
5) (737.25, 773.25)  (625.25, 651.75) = 1.64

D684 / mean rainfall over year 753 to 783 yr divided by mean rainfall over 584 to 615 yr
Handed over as 1.51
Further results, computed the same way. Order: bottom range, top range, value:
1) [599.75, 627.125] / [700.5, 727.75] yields 2.23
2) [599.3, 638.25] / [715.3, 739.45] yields 2.36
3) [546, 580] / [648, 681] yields 1.35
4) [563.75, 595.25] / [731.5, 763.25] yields 2.06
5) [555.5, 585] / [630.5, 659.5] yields 1.18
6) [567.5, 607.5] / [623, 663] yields 1.15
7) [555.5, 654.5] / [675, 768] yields 1.83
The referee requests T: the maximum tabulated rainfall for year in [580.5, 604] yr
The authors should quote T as 2.78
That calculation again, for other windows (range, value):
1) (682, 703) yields 4.72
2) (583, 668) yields 3.64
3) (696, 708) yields 5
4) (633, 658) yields 3.33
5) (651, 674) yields 3.83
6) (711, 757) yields 6.84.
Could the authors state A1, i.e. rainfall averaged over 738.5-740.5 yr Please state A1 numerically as 5.96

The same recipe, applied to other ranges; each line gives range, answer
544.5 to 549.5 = 2.21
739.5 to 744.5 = 5.99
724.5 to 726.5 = 6.06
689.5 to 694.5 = 3.37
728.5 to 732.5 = 6.25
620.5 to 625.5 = 2.51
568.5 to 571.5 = 2.62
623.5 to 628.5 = 2.56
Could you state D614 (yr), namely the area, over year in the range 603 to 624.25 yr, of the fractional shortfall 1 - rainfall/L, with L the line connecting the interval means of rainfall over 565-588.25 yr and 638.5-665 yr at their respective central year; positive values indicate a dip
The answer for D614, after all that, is 3.0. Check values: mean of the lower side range 2.52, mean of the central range 2.39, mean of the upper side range 3.05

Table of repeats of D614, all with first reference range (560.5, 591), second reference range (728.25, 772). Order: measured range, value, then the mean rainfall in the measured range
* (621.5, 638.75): 2.9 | 2.74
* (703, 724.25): -4.4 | 5.4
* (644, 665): 2.9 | 3.12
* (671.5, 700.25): 5.2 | 3.34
